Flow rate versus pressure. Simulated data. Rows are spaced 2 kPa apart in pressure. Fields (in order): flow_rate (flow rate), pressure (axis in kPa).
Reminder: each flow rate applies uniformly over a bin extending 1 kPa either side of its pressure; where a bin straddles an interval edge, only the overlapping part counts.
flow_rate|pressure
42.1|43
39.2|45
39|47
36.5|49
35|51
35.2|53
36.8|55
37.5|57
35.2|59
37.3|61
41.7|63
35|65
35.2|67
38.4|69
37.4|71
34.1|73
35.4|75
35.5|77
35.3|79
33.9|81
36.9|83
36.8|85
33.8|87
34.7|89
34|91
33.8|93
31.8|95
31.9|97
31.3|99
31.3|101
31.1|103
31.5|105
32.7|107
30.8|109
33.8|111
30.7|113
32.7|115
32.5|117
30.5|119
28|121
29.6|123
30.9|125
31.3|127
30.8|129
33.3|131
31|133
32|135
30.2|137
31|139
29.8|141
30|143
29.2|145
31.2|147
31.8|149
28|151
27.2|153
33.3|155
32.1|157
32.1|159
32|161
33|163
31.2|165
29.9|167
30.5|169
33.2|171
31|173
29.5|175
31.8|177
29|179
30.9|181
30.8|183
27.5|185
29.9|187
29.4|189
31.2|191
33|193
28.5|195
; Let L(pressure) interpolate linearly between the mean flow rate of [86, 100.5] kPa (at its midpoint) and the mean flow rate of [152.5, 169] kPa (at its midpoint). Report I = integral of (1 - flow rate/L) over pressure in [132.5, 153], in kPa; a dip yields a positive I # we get 1.03 kPa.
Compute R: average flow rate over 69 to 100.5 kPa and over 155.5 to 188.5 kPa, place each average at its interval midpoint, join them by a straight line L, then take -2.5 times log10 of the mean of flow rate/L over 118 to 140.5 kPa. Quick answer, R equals 0.07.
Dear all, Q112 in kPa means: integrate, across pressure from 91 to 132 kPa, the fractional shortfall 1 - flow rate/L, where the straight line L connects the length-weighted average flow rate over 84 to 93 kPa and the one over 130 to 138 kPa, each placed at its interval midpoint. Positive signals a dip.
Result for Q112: 1.9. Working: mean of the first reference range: 34.7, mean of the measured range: 31.6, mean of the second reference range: 31.6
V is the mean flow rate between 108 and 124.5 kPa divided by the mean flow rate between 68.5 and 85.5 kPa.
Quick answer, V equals 0.87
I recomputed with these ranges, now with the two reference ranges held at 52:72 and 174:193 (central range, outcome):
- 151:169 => 0.20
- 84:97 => 0.51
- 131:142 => 0.59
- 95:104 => 0.88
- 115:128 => 1.16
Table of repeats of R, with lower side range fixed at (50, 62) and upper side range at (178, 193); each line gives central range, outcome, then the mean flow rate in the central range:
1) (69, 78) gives -0.02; 35.9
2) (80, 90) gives -0.01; 35.2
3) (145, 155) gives 0.06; 29.9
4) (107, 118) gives 0.04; 32.2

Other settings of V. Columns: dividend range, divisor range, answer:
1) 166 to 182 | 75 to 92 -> 0.87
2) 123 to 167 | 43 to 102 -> 0.87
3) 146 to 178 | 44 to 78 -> 0.85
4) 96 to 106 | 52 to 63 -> 0.85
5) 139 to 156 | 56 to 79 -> 0.82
